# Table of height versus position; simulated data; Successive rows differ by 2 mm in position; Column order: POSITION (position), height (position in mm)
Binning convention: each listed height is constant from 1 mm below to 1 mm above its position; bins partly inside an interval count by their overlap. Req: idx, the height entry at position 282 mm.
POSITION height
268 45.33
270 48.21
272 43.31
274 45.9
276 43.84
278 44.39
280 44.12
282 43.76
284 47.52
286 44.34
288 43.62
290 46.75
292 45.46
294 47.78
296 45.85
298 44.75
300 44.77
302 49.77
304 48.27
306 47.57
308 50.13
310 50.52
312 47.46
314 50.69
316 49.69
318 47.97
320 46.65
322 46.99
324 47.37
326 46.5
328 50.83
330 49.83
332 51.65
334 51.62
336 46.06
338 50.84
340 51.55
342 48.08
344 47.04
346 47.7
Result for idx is 43.76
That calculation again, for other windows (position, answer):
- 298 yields 44.75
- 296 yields 45.85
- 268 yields 45.33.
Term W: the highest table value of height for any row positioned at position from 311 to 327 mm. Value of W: 50.69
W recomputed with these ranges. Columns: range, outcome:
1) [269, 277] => 48.21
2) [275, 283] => 44.39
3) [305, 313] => 50.52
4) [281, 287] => 47.52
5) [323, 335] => 51.65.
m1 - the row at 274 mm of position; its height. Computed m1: 45.9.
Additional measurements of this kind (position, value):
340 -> 51.55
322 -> 46.99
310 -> 50.52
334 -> 51.62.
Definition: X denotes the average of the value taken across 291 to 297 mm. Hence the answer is 46.4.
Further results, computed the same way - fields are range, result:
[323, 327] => 46.9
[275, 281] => 44.1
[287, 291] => 45.2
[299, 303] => 47.3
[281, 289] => 44.8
